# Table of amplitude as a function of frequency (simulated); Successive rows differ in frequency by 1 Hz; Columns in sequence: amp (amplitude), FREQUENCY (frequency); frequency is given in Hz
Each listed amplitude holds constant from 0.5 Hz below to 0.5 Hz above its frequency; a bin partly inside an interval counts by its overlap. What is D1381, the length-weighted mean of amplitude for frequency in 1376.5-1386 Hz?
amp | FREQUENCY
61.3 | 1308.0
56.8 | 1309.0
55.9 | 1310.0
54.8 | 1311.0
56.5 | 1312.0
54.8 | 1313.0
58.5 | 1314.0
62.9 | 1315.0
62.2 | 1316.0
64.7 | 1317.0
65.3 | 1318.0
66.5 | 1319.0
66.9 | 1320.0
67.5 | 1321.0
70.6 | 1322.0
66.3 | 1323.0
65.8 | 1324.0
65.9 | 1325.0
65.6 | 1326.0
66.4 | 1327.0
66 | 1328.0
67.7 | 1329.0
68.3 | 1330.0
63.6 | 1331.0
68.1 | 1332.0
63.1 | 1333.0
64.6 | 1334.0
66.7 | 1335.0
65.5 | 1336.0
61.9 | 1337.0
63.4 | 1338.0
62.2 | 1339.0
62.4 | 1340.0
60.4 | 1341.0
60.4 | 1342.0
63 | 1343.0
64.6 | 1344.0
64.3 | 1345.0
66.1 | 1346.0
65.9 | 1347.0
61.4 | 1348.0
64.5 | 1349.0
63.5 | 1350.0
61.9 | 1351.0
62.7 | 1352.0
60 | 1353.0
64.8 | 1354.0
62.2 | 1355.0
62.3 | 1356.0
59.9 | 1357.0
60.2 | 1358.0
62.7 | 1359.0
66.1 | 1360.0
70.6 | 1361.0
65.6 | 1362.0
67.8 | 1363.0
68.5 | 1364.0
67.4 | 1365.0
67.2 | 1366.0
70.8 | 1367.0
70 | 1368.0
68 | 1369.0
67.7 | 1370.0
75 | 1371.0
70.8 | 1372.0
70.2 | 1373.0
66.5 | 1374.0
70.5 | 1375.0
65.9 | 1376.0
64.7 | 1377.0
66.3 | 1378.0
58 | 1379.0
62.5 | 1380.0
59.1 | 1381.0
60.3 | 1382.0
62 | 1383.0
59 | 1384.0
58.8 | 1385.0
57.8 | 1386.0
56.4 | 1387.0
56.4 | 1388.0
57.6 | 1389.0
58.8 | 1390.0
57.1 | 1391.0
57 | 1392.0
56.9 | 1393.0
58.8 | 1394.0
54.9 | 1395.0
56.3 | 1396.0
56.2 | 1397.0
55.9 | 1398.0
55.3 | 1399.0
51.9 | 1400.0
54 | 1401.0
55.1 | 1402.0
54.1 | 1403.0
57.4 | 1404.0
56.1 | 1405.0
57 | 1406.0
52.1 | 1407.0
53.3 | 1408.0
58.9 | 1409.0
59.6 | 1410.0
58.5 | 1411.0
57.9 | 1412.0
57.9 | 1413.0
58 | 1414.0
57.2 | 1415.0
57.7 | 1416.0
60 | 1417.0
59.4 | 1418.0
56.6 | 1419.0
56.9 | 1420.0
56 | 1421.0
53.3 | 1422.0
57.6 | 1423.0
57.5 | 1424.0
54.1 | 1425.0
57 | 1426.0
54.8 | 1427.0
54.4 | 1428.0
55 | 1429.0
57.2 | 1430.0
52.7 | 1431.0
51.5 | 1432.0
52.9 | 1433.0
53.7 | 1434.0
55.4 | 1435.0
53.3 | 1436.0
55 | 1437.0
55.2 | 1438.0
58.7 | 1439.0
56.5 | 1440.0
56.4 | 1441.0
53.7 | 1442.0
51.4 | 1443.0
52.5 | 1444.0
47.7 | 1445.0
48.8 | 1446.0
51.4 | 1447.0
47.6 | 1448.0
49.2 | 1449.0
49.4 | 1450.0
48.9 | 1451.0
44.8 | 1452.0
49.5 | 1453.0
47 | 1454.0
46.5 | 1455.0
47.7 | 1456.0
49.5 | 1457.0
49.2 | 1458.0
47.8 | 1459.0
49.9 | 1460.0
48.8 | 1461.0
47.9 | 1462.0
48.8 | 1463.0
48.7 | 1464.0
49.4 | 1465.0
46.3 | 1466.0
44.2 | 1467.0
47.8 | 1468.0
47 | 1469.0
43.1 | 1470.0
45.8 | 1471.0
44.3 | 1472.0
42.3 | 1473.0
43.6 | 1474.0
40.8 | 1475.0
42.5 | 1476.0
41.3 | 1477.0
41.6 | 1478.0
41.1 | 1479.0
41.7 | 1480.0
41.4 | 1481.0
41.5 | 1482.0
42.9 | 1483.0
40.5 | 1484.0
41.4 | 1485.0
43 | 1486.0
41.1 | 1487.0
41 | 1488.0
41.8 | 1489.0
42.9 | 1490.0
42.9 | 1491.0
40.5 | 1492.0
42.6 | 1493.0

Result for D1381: 61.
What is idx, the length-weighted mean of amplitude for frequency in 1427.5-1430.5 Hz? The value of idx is 55.5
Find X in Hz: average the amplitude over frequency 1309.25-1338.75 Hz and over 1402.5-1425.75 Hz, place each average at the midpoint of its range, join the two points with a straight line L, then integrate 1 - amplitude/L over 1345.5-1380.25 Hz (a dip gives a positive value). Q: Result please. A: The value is -2.8 Hz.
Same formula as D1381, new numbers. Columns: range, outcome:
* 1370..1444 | 57.8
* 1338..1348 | 63.2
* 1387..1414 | 56.4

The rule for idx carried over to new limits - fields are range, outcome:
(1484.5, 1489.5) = 41.7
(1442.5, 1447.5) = 50.4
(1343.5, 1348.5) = 64.5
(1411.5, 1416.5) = 57.7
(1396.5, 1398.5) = 56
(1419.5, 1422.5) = 55.4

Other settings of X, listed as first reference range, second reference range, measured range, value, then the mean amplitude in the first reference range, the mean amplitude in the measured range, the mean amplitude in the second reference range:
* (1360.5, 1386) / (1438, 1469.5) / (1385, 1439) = 1.68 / 66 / 56.1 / 49.5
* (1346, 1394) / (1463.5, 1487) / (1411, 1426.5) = -0.83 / 63.6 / 57.2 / 43.5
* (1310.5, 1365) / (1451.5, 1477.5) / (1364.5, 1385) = -2.45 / 64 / 65.9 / 46.3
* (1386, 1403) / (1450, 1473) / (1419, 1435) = -0.97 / 56.1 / 55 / 47.3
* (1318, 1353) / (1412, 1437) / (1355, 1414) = -1.14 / 64.8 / 61.1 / 55.9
